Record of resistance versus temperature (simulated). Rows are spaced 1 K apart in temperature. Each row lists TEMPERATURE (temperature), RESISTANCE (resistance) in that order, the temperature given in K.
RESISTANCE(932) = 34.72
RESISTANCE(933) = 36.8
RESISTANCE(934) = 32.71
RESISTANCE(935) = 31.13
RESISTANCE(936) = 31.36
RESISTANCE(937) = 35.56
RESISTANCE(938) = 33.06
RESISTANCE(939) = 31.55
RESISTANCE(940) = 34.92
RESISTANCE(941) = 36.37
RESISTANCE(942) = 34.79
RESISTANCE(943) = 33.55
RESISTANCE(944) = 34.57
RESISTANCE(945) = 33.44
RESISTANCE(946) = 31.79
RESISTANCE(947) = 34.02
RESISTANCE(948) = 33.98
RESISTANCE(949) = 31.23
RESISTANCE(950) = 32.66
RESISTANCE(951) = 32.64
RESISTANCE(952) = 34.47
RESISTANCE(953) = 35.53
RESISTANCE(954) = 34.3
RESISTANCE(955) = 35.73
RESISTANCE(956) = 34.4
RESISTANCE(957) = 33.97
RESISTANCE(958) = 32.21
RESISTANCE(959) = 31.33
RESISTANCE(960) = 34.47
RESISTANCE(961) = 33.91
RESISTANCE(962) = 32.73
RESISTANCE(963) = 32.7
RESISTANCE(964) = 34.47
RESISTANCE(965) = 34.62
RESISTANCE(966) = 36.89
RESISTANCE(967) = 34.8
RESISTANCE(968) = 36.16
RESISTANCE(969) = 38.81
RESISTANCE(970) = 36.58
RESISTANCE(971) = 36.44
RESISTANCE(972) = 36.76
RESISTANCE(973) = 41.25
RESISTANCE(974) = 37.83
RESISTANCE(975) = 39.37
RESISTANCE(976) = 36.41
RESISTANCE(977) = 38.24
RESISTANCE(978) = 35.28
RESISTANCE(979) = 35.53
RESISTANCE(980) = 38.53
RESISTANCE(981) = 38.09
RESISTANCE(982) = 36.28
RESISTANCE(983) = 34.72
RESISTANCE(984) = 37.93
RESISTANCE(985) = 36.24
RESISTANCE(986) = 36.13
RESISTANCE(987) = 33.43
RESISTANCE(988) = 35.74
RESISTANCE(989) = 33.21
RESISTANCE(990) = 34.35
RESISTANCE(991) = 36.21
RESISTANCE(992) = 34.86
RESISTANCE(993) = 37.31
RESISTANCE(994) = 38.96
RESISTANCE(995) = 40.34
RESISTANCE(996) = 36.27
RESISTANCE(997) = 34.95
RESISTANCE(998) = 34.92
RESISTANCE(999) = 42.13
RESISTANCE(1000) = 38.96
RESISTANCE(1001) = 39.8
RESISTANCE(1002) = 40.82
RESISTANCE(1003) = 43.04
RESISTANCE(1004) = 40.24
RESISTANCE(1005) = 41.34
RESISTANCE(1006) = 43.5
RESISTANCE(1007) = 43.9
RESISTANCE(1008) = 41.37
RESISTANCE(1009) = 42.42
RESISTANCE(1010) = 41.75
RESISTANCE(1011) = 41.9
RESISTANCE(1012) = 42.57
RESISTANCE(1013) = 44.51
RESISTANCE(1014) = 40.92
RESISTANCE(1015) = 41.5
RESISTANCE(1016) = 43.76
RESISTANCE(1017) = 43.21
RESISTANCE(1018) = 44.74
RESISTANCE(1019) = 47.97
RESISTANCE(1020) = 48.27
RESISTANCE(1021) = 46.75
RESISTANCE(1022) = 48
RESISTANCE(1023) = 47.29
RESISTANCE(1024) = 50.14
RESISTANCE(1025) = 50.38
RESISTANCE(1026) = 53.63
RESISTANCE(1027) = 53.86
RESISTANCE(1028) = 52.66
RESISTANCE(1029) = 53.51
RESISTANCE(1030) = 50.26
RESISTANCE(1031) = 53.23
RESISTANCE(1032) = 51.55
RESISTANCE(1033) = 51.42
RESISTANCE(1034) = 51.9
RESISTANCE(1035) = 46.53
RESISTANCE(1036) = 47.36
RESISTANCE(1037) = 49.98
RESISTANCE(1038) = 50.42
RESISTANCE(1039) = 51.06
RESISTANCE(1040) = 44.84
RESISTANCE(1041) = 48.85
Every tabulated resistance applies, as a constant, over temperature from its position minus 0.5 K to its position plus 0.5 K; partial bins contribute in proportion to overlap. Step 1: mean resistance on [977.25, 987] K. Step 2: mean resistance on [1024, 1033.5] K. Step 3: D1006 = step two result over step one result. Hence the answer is 1.43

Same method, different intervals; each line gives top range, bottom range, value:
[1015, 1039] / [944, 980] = 1.41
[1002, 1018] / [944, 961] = 1.26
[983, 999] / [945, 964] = 1.08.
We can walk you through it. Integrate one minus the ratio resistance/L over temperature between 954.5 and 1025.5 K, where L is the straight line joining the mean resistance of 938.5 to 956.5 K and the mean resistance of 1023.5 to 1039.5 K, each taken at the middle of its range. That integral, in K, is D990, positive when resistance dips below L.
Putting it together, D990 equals 6.2 K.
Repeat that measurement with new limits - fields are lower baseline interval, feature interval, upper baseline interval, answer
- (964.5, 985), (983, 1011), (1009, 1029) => 2.24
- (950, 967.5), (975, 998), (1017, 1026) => 2.17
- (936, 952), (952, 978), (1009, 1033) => 1.25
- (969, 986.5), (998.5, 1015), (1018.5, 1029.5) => 1.29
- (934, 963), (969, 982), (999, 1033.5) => 0.30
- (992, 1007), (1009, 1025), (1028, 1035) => 0.41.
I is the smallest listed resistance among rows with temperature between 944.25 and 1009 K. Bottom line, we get 31.23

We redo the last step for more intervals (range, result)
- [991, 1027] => 34.86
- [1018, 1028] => 44.74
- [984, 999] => 33.21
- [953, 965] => 31.33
